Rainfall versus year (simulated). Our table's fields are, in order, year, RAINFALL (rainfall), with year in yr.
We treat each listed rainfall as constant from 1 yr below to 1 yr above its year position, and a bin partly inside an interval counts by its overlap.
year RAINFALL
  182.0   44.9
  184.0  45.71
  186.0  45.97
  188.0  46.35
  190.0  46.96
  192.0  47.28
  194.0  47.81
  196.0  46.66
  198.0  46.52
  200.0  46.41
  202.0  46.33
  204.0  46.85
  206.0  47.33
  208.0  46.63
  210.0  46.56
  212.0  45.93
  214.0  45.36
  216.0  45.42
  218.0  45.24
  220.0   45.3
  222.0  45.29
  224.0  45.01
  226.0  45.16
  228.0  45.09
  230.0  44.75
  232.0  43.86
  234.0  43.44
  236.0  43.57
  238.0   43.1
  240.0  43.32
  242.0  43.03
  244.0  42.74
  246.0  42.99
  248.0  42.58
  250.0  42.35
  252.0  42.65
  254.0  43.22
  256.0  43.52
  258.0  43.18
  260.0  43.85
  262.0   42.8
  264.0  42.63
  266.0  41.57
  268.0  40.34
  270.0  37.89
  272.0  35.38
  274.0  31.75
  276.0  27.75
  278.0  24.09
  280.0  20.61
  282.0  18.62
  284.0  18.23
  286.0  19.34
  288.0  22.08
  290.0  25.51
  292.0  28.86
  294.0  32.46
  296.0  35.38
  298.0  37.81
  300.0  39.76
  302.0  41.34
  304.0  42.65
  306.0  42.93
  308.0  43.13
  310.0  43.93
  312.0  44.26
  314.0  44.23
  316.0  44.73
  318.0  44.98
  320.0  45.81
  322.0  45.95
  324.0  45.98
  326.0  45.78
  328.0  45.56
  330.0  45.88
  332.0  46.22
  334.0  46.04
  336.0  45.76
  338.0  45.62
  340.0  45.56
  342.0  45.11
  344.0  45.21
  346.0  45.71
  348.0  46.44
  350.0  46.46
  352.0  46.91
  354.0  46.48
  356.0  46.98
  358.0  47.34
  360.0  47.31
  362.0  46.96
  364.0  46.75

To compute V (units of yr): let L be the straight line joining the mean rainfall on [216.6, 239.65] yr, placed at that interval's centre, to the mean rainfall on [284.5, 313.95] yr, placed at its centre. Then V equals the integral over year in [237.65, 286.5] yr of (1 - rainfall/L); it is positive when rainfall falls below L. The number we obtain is 4.6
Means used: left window 44.5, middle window 36.8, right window 35.7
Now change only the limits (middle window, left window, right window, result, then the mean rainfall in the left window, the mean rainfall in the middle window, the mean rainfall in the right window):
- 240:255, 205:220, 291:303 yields -0.4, 46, 42.8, 35.9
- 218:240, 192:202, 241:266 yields 0.1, 46.8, 44.4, 42.9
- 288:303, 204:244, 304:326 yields 3.7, 44.9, 33.6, 44.6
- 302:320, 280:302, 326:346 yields -4.0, 28.1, 43.8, 45.7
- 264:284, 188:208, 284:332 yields 5.2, 46.9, 30.8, 39.2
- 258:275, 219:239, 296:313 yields 1.3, 44.5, 39.7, 41.6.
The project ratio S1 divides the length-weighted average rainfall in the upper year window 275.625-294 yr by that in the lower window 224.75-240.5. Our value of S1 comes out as 0.53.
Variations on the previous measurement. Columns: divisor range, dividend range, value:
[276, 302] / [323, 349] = 1.66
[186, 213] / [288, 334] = 0.88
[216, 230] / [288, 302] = 0.73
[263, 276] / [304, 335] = 1.20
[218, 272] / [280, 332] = 0.87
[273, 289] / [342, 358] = 2.03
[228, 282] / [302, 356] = 1.14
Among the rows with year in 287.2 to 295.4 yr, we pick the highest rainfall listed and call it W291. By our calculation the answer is 32.46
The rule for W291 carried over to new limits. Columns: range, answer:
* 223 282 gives 45.16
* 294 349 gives 46.44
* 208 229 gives 46.63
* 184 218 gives 47.81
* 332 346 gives 46.22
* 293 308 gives 43.13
